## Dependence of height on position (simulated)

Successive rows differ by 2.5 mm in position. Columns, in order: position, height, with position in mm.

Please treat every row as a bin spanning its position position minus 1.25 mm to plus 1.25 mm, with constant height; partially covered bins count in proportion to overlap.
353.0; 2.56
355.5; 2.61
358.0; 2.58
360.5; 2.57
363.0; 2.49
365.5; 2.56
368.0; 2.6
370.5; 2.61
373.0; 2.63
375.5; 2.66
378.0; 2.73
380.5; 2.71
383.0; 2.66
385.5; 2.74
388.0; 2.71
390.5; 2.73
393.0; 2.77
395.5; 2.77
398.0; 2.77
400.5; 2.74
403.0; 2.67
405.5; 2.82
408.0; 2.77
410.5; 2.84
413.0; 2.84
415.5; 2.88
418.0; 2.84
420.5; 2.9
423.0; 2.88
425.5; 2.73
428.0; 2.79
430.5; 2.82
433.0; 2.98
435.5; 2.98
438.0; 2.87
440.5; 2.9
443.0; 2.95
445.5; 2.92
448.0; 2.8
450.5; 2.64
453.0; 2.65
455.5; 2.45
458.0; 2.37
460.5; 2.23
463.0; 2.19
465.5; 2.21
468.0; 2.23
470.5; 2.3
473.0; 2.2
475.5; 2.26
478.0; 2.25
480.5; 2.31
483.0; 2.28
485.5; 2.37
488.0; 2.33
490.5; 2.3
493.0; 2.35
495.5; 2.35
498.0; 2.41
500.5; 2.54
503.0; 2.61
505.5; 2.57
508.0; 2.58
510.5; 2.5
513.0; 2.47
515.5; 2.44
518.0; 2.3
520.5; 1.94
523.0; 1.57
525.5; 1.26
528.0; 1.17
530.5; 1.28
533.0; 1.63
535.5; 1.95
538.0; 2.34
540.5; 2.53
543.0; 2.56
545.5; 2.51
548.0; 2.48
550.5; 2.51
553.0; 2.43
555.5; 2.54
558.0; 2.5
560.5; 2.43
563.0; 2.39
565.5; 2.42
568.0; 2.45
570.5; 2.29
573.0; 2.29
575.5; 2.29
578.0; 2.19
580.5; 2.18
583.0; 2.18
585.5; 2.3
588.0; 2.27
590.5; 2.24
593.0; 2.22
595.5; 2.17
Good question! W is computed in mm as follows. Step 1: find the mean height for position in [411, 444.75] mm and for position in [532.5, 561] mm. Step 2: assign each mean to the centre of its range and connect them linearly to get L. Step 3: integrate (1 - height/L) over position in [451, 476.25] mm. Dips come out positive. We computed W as 3.8 mm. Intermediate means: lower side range 2.87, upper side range 2.39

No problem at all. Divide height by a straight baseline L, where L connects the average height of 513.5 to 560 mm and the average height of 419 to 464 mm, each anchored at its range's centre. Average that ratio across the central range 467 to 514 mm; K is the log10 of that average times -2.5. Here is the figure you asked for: 0.013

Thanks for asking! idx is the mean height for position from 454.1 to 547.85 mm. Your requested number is 2.22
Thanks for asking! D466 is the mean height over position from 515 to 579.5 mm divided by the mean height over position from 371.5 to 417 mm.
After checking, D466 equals 0.8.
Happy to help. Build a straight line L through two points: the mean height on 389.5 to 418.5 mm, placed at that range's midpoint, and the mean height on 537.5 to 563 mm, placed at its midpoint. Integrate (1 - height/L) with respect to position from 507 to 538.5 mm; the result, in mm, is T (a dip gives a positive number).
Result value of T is 7.4 mm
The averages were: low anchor 2.79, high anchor 2.48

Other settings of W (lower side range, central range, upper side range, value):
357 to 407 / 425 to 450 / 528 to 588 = -3.2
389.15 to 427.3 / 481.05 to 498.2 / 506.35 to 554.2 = 0.1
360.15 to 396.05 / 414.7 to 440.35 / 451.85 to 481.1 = -4.2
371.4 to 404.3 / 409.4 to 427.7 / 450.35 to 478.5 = -2.0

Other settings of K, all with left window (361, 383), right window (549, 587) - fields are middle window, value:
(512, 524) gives 0.13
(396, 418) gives -0.09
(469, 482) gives 0.10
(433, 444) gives -0.16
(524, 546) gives 0.26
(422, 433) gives -0.11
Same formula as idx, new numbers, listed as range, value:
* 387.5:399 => 2.75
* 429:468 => 2.65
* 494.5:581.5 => 2.25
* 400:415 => 2.79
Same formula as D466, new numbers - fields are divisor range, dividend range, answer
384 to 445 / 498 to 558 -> 0.79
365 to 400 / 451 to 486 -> 0.86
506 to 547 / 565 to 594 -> 1.10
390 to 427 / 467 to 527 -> 0.81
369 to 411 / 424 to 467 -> 0.98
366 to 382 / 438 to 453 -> 1.07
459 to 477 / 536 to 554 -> 1.10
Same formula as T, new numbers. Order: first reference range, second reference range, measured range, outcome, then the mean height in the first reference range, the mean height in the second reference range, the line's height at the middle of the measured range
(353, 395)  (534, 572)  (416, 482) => -1.33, 2.65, 2.42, 2.55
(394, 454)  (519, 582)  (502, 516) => -0.88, 2.82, 2.17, 2.38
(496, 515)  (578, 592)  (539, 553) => -0.81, 2.52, 2.23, 2.37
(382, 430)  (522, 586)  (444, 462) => 0.09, 2.78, 2.18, 2.59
